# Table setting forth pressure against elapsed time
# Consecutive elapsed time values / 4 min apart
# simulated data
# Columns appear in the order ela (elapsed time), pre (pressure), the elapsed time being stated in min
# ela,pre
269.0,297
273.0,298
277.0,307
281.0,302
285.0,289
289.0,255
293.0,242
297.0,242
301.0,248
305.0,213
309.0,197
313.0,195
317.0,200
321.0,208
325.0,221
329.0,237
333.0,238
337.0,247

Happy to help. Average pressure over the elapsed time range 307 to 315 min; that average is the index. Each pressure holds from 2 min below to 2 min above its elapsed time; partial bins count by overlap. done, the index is 196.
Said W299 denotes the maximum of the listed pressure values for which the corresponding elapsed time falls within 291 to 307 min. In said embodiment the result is 248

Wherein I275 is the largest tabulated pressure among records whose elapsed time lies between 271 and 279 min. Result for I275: 307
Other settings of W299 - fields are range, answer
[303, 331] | 237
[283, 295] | 289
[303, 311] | 213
